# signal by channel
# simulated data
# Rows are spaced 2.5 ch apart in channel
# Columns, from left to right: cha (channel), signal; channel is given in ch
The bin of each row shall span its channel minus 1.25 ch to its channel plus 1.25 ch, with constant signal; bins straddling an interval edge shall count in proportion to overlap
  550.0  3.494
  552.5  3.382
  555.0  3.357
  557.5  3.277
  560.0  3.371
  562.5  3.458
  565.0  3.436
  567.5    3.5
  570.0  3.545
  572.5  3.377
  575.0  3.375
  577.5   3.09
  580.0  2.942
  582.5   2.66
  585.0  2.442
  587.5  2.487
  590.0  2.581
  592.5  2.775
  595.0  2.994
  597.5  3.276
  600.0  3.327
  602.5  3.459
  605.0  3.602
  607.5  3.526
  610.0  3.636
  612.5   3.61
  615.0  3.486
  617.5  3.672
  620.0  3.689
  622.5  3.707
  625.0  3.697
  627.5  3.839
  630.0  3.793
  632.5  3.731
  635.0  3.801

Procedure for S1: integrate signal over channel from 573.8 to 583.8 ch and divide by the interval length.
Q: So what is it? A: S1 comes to 3.01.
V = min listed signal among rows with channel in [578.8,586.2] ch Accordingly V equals 2.442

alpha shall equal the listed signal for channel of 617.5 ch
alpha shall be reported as 3.672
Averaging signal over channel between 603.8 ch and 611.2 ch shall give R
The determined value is 3.59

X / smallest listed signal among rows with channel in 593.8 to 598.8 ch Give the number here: 2.994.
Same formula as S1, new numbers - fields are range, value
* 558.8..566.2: 3.42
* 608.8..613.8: 3.62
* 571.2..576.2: 3.38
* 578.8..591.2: 2.62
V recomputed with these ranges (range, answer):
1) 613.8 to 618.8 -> 3.486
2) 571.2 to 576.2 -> 3.375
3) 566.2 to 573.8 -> 3.377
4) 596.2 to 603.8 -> 3.276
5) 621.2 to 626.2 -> 3.697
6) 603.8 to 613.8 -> 3.526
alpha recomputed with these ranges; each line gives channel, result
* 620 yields 3.689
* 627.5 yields 3.839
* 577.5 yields 3.09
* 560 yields 3.371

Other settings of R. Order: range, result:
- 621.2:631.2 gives 3.76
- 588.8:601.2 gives 2.99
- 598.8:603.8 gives 3.4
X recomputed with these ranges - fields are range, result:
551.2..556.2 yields 3.357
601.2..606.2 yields 3.459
